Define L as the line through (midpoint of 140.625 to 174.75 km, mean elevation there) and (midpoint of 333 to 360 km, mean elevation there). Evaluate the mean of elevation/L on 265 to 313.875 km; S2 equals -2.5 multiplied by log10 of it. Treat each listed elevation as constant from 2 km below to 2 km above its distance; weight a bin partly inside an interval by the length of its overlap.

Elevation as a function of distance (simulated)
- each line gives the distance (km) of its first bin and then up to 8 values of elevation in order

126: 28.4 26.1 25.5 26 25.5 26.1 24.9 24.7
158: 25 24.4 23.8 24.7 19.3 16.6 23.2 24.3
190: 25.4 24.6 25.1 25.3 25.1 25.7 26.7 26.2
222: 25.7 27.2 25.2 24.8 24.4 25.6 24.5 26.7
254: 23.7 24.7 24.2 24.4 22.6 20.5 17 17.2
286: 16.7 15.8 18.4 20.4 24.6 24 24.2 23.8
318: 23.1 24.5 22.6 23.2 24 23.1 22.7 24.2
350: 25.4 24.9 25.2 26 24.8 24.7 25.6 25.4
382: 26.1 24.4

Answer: 0.18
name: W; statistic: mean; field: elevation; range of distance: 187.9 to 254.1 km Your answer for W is 25.5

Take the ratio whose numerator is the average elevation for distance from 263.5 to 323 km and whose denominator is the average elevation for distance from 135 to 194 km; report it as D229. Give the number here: 0.9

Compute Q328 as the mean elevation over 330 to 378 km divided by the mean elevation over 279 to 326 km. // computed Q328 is 1.2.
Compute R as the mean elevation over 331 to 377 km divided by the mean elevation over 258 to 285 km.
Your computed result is 1.17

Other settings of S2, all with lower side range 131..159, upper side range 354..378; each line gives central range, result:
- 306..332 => 0.07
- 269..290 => 0.35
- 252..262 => 0.05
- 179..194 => 0.07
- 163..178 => 0.16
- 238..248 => 0.02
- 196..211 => 0.00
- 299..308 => 0.06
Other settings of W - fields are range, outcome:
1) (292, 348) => 23.1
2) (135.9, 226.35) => 24.5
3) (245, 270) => 24.5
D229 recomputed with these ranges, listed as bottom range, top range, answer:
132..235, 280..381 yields 0.93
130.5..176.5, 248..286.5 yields 0.90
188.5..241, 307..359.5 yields 0.94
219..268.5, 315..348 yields 0.93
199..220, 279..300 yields 0.69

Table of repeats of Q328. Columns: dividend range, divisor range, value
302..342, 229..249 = 0.95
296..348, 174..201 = 1.02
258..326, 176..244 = 0.87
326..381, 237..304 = 1.12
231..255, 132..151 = 0.98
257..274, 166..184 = 1.11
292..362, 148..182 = 1.02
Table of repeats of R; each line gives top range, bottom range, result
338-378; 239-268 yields 1.00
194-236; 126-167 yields 1.01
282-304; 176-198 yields 0.83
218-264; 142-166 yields 1.01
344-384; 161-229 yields 1.04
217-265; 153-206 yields 1.07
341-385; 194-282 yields 1.03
